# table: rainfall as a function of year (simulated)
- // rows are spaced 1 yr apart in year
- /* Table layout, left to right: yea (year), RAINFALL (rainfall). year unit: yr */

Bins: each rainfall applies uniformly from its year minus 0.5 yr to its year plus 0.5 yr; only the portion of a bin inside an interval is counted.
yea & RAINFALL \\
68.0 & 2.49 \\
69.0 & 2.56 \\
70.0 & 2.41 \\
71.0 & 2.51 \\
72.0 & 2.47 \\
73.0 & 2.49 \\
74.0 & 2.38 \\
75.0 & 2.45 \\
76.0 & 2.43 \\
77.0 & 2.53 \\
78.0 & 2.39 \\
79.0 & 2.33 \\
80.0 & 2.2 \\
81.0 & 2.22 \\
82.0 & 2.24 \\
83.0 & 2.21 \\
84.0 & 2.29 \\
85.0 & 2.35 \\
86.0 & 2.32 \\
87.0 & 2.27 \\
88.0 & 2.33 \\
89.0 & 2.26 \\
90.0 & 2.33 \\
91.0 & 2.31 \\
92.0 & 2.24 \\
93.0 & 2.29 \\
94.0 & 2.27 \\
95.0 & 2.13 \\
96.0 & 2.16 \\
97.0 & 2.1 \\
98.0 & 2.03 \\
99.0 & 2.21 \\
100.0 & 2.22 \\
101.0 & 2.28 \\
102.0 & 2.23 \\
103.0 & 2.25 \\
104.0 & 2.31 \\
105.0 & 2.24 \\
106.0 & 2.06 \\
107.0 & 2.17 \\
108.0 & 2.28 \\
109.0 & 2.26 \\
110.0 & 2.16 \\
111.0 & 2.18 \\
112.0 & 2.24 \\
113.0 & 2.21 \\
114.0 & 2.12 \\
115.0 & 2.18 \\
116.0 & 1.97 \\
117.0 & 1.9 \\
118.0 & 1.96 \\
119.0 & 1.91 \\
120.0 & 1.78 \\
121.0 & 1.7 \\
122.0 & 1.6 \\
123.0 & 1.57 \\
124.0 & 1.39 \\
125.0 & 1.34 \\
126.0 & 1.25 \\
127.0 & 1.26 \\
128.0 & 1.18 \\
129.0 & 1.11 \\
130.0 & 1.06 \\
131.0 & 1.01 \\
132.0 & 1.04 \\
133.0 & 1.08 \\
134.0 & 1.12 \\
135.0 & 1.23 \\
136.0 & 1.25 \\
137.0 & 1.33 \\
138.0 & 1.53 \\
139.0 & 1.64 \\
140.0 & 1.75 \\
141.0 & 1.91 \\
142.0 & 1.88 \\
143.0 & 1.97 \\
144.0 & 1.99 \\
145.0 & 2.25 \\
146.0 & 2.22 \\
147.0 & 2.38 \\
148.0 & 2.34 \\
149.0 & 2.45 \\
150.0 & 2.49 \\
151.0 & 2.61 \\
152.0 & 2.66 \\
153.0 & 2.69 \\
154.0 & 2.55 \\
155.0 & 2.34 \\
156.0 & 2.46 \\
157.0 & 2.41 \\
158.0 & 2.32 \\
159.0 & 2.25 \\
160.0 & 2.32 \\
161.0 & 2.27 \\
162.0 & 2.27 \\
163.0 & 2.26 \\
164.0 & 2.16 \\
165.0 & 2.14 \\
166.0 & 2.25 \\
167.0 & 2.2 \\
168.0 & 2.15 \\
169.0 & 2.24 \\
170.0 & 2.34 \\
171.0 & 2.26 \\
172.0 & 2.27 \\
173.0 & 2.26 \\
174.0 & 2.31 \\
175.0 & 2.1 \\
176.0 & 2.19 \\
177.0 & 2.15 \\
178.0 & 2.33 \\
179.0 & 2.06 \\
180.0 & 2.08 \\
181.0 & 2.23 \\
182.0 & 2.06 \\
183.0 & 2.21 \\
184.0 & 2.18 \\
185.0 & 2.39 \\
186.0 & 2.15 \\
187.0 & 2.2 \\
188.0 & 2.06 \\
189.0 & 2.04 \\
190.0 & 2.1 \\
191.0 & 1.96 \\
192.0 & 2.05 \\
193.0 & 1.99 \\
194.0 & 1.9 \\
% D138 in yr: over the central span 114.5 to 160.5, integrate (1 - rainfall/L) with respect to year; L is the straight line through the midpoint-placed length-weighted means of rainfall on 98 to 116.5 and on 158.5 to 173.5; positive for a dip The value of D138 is 7.9 yr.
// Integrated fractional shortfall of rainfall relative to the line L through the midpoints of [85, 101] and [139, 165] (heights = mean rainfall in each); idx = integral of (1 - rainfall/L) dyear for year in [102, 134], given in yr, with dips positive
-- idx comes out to 6.9 yr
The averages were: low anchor 2.24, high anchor 2.27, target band 1.76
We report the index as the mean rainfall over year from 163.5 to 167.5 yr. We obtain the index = 2.19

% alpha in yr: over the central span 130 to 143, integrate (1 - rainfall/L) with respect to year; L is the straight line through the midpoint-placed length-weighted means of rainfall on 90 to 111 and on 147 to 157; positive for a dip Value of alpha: 5.4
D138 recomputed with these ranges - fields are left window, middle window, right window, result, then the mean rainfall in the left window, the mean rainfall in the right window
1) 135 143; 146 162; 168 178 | -4.6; 1.61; 2.24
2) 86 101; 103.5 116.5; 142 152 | 0.4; 2.23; 2.3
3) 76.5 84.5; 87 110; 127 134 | -4.6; 2.3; 1.1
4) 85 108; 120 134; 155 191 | 5.9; 2.23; 2.22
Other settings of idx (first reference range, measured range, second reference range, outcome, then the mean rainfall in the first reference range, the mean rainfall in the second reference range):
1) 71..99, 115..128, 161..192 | 3.5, 2.3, 2.19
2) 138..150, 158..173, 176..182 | -0.8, 2.07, 2.16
